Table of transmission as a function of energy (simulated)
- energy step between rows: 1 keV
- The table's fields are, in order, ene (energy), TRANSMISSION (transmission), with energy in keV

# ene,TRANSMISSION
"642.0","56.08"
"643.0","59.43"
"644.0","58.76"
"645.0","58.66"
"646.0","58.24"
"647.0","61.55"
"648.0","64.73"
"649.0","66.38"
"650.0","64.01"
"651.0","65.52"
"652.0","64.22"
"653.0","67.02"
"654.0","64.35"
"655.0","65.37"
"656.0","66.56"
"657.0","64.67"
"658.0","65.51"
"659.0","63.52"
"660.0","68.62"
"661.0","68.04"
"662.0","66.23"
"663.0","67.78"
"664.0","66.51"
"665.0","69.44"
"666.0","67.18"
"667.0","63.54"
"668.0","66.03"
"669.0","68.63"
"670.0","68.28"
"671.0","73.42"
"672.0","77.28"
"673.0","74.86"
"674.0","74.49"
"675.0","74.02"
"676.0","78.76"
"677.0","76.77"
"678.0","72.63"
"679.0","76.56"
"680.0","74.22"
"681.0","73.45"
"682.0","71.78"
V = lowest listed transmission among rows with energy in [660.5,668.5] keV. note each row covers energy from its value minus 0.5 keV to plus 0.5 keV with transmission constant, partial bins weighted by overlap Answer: 63.54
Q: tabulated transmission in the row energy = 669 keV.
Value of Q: 68.63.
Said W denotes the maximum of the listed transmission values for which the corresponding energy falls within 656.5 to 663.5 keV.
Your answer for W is 68.62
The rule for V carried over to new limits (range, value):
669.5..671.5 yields 68.28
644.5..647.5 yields 58.24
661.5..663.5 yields 66.23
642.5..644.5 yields 58.76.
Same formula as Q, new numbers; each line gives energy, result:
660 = 68.62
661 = 68.04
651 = 65.52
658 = 65.51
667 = 63.54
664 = 66.51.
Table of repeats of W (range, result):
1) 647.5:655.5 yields 67.02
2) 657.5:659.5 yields 65.51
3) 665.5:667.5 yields 67.18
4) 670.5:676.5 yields 78.76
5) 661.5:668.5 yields 69.44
